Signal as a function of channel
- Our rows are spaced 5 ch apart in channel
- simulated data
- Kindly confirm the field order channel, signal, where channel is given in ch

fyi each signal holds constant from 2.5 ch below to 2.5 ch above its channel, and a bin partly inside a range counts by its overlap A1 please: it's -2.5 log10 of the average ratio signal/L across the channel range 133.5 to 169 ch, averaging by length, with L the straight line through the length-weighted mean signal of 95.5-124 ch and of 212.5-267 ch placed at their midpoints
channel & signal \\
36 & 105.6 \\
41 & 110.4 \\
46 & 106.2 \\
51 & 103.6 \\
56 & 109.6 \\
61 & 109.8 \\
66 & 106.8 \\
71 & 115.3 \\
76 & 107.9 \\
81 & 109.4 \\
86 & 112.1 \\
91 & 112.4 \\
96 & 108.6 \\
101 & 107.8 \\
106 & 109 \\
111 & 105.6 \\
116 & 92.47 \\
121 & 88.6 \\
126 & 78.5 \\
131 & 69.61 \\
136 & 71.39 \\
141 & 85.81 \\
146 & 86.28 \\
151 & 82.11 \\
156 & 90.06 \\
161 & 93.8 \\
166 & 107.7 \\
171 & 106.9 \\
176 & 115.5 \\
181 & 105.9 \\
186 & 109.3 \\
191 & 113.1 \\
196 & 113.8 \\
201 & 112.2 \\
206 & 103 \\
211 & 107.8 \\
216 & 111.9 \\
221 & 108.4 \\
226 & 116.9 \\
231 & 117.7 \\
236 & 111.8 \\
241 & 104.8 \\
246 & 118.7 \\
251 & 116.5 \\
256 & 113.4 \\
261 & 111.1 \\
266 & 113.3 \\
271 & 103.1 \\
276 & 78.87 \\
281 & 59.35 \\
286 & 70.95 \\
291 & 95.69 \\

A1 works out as 0.187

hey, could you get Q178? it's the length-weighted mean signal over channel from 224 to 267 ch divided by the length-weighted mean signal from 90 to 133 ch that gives 1.2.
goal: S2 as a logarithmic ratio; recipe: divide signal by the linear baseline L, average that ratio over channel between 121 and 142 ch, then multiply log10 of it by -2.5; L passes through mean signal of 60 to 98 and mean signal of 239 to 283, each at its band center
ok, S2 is 0.37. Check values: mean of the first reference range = 110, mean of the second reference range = 103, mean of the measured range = 77.1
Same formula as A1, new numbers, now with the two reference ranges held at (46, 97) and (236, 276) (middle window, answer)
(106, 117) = 0.07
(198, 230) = -0.01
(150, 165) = 0.20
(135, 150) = 0.31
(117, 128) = 0.27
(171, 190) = -0.01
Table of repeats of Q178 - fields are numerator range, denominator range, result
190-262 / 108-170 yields 1.27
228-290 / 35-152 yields 1.02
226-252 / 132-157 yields 1.39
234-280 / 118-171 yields 1.23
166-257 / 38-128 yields 1.06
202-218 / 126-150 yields 1.37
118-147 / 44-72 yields 0.74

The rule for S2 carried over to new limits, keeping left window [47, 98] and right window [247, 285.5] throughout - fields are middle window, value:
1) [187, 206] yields -0.09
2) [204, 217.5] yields -0.06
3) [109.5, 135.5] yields 0.25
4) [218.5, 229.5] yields -0.12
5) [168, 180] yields -0.07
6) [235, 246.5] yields -0.11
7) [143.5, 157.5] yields 0.22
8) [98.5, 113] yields 0.00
